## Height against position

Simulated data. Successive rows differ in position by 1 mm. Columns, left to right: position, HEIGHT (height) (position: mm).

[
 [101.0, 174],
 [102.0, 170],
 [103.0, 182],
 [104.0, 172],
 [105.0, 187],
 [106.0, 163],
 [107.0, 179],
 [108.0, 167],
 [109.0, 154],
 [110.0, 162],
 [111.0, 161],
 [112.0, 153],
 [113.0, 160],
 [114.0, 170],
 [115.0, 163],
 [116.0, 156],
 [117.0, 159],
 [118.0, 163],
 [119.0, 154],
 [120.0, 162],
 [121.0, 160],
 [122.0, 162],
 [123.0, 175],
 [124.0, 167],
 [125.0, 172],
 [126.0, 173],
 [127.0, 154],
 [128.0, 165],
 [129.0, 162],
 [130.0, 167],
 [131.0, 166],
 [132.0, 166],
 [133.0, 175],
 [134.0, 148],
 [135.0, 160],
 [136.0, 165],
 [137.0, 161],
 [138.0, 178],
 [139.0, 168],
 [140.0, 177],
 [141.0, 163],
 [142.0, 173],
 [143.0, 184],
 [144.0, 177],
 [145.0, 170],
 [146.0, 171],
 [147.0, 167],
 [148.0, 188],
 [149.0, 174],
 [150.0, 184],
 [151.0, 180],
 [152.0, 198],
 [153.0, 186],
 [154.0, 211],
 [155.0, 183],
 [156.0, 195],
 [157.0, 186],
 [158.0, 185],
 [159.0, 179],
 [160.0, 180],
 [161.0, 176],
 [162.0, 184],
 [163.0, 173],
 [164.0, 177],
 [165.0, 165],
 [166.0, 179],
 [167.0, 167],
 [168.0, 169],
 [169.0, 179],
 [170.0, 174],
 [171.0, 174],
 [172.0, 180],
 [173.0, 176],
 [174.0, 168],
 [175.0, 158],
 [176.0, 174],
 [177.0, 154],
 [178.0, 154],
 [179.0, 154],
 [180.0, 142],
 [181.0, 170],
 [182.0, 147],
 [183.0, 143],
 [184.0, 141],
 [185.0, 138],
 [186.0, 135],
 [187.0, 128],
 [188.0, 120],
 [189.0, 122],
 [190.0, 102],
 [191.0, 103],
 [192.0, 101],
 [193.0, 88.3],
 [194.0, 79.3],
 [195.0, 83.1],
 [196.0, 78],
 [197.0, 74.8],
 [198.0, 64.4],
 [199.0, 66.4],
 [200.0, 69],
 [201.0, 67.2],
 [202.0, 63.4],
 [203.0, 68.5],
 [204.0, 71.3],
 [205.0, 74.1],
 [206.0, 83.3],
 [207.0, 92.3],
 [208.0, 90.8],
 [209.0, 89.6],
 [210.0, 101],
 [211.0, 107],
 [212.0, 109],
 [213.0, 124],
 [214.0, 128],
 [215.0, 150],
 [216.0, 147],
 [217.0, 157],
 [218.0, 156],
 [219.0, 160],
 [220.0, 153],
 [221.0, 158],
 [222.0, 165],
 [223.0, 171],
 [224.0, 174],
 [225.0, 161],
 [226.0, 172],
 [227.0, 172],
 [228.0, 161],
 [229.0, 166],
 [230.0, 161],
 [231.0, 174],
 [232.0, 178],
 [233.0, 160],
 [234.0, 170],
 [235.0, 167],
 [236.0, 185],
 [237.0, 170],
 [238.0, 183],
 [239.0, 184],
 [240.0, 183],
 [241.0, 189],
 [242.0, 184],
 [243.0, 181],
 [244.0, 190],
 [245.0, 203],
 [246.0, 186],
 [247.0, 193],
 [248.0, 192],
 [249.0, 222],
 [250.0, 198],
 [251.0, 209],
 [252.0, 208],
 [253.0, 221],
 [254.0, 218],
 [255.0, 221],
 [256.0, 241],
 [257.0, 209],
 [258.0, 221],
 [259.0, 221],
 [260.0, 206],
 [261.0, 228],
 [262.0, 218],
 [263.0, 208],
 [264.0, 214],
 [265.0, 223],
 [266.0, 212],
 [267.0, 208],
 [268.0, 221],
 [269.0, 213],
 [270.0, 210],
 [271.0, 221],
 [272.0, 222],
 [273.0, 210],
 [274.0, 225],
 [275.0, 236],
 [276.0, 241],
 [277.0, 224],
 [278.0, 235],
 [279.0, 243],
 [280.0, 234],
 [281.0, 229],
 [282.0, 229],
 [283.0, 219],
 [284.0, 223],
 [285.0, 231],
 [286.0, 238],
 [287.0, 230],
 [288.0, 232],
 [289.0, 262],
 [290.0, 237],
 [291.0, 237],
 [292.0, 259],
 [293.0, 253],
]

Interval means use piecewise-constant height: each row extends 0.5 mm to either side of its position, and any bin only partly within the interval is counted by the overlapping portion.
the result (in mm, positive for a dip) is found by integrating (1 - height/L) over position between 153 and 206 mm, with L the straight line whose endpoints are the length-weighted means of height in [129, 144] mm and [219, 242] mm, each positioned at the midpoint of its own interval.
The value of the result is 9.68 mm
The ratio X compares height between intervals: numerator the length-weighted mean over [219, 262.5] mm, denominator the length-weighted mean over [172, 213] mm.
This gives 1.68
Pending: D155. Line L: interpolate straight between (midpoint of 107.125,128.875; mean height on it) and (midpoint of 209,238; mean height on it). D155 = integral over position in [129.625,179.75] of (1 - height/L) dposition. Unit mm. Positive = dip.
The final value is -4.3 mm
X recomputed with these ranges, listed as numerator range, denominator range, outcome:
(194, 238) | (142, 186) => 0.74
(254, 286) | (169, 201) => 1.74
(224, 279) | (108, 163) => 1.17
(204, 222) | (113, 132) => 0.75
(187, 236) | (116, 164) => 0.71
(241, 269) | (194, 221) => 2.06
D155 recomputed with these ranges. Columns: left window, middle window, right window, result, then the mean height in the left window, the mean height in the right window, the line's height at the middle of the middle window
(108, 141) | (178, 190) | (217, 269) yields 2.59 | 164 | 191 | 177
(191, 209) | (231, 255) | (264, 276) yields -3.75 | 78.4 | 219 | 165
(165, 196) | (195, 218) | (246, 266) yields 9.98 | 143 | 214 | 167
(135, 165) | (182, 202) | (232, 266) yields 9.27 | 179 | 200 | 188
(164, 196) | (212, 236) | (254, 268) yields 3.19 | 144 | 218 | 184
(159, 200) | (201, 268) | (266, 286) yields 7.97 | 141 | 225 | 189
